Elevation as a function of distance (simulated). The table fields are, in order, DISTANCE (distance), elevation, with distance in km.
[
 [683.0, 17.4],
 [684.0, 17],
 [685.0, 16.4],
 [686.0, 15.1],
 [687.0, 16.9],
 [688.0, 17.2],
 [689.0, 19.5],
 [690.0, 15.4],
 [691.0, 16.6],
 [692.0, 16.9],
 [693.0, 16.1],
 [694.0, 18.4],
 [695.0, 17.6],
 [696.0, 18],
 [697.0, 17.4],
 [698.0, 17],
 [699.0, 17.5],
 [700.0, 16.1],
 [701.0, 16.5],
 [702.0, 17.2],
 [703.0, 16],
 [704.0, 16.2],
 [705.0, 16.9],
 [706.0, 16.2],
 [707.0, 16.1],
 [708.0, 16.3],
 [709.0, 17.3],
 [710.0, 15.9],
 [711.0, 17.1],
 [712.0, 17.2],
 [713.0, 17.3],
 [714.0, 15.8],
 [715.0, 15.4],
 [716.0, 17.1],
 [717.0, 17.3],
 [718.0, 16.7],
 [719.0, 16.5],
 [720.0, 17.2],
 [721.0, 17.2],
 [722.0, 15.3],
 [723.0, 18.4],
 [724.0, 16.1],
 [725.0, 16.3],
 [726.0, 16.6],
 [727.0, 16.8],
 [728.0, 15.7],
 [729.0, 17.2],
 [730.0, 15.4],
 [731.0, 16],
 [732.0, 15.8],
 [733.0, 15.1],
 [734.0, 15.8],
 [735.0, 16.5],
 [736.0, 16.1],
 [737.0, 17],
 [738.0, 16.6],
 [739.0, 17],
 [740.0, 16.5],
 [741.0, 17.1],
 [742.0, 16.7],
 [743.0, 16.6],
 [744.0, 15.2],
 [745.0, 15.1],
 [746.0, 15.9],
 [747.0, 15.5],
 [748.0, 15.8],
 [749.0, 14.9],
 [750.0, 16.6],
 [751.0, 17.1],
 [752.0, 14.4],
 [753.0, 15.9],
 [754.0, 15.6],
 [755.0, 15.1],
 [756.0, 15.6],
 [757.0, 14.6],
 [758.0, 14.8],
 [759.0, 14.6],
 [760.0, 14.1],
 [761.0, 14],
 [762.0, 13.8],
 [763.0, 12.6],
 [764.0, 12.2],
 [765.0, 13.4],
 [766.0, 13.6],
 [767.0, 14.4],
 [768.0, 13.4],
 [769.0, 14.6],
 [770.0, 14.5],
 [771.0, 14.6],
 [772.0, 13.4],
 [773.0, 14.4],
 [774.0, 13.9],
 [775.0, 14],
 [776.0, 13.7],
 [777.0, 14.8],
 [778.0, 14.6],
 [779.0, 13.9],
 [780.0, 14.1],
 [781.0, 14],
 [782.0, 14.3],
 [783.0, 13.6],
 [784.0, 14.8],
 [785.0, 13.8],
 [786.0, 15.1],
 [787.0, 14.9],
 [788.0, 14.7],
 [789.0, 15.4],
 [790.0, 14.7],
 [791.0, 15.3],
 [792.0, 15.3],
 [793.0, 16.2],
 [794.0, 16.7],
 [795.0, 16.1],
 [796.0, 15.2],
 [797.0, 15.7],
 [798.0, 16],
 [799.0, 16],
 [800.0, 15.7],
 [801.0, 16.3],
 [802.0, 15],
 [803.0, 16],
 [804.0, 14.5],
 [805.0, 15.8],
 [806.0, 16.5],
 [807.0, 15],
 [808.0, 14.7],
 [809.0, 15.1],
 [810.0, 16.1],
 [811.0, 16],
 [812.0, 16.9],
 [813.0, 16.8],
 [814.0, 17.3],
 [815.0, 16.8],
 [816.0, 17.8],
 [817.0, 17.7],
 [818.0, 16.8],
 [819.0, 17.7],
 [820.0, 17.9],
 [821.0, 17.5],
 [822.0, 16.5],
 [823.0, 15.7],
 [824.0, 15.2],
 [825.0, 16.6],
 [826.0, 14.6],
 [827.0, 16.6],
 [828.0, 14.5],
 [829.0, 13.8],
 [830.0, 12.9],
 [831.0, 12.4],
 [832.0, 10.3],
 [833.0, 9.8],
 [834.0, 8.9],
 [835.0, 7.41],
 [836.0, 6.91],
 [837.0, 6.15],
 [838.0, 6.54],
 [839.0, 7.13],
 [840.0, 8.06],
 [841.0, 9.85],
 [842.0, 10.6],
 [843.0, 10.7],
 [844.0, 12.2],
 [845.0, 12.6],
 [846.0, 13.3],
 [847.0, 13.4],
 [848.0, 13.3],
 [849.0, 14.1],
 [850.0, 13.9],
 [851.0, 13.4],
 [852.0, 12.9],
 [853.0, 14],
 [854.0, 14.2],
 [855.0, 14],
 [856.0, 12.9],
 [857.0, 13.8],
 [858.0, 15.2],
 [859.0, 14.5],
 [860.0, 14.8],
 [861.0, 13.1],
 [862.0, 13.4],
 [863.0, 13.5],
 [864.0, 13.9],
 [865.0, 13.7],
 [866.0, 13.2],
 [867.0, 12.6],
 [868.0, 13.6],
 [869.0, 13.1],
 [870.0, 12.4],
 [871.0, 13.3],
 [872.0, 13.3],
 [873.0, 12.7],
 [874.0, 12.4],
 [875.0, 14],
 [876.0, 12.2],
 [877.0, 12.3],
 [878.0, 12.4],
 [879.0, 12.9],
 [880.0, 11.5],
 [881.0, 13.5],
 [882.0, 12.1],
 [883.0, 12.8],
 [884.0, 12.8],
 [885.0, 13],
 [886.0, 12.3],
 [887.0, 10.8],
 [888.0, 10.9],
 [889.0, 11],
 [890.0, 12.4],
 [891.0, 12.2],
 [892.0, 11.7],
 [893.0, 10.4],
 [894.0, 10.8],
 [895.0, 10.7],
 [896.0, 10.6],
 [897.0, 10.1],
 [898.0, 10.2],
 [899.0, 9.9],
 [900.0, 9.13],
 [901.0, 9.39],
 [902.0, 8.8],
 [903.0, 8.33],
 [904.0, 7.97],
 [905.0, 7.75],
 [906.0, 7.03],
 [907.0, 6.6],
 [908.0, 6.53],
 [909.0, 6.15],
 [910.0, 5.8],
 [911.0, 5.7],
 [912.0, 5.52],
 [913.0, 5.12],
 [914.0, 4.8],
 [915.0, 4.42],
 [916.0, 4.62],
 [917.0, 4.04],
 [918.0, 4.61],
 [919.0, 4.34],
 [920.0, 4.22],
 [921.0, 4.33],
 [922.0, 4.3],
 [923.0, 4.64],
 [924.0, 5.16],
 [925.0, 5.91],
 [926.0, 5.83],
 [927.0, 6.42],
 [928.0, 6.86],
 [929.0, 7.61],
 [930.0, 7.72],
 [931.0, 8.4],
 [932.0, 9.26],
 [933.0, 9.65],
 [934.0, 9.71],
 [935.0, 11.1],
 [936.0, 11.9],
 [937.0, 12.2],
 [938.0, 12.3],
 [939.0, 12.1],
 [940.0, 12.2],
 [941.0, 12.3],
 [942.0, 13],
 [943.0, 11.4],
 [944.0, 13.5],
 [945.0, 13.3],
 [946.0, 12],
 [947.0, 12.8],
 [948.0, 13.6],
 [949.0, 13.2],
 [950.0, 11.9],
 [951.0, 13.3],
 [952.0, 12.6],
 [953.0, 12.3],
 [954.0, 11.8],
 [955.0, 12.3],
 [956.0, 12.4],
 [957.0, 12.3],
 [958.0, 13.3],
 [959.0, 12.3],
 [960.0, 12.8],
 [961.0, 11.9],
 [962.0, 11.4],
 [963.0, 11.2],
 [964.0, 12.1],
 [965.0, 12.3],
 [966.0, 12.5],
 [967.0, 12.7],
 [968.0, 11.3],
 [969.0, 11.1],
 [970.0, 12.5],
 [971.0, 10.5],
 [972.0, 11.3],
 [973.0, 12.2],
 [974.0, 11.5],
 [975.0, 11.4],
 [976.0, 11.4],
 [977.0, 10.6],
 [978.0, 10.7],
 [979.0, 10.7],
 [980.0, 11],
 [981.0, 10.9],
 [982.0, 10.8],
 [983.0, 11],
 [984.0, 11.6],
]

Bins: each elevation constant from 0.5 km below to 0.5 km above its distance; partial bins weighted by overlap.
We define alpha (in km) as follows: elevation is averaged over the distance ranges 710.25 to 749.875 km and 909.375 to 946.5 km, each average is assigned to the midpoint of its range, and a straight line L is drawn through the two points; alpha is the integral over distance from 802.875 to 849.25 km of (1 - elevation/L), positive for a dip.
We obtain -4.83 km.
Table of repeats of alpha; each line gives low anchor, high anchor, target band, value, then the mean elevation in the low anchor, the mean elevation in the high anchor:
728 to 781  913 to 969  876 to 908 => 1.8 km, 15.1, 9.9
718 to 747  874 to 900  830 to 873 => 2.1 km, 16.3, 11.7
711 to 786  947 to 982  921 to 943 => 6.2 km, 15.4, 11.9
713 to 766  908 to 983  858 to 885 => -2.5 km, 15.8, 9.87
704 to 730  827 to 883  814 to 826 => -3.1 km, 16.6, 12.3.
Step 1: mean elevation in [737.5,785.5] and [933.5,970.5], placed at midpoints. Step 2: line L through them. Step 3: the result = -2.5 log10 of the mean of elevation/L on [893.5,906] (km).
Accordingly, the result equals 0.35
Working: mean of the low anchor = 14.8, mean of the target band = 9.37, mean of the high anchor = 12.2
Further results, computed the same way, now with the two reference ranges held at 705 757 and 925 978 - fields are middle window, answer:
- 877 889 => 0.06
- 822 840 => 0.22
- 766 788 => 0.07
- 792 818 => -0.10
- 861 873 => 0.00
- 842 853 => 0.06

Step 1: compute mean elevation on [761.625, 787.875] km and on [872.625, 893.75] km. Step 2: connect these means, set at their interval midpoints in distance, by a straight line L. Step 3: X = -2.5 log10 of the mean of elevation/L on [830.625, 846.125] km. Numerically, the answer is 0.34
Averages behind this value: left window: 14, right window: 12.2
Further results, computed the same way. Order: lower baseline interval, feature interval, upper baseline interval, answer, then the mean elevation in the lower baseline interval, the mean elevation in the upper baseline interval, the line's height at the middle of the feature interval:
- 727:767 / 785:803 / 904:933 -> -0.207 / 15.4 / 5.95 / 12.8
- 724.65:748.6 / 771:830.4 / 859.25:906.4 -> -0.091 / 16.2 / 11.7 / 14.2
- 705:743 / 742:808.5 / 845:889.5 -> 0.027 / 16.5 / 13.1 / 15.3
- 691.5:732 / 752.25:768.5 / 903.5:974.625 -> 0.070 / 16.7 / 9.58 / 15.2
